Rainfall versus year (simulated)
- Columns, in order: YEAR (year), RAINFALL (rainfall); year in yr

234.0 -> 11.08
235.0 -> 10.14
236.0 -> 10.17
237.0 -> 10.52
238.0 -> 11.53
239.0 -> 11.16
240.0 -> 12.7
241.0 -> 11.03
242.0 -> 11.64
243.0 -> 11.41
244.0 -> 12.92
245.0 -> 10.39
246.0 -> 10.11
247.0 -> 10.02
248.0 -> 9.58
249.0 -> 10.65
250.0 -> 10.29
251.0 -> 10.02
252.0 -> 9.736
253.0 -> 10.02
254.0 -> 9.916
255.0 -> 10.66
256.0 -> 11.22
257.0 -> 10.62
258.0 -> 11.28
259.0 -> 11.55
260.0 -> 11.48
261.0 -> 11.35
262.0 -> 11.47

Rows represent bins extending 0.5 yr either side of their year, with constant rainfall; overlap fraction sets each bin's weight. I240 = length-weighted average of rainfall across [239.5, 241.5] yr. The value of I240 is 11.9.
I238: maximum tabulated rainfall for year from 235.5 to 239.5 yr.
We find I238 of 11.53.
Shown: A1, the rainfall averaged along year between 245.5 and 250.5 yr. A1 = 10.1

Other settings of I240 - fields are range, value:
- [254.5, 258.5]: 10.9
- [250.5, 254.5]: 9.92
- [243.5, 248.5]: 10.6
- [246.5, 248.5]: 9.8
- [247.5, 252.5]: 10.1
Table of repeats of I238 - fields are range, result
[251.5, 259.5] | 11.55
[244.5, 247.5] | 10.39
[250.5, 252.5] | 10.02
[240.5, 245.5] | 12.92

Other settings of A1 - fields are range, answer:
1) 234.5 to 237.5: 10.3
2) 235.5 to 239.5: 10.8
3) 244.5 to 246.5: 10.2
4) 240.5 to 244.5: 11.8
